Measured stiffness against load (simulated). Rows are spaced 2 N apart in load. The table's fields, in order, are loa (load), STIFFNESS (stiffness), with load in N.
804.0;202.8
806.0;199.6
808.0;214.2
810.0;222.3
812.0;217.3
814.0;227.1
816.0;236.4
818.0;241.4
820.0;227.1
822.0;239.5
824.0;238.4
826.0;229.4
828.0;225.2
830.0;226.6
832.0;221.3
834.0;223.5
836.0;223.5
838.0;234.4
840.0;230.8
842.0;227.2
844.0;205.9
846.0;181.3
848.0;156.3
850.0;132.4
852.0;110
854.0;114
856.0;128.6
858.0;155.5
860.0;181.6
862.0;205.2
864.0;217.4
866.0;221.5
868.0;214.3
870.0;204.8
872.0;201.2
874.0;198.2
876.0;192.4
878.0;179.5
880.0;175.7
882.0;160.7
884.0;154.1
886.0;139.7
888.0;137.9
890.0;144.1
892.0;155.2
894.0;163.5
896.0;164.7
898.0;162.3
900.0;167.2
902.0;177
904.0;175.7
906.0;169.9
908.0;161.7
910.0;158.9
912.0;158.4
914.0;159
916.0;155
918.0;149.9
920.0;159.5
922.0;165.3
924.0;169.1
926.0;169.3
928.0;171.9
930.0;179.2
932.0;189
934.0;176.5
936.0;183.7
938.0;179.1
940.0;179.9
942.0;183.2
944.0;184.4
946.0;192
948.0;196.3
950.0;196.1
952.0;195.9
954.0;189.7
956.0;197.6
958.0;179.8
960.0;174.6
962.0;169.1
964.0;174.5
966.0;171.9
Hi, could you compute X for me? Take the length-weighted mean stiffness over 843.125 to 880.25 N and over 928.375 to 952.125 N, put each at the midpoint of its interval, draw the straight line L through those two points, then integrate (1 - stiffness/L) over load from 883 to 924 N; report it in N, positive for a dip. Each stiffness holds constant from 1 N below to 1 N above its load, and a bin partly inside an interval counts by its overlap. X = 5.1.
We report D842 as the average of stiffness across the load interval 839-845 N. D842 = 221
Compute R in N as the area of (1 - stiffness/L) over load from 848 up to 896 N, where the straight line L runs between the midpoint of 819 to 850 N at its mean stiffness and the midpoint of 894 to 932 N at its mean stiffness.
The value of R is 5.8 N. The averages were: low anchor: 217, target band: 169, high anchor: 166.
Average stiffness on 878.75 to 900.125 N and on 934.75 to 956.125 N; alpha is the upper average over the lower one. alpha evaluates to 1.20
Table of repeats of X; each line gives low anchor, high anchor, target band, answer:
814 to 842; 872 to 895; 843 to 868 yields 3.5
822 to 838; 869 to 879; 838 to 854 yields 2.9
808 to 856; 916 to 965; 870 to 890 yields 2.4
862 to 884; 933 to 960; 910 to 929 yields 2.8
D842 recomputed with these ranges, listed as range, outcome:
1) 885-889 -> 139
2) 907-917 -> 159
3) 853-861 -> 145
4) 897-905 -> 171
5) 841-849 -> 193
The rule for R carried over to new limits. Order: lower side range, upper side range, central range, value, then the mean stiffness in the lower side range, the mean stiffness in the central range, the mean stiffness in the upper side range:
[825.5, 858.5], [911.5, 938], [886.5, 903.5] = 1.7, 190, 159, 169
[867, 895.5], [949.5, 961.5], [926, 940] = 0.3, 173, 179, 188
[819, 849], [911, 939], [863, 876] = -0.6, 219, 208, 169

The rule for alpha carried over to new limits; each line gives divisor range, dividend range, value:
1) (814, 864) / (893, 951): 0.86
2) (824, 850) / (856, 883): 0.89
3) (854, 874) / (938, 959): 1.00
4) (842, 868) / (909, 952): 1.02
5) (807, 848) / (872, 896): 0.74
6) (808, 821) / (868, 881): 0.85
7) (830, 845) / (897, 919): 0.73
